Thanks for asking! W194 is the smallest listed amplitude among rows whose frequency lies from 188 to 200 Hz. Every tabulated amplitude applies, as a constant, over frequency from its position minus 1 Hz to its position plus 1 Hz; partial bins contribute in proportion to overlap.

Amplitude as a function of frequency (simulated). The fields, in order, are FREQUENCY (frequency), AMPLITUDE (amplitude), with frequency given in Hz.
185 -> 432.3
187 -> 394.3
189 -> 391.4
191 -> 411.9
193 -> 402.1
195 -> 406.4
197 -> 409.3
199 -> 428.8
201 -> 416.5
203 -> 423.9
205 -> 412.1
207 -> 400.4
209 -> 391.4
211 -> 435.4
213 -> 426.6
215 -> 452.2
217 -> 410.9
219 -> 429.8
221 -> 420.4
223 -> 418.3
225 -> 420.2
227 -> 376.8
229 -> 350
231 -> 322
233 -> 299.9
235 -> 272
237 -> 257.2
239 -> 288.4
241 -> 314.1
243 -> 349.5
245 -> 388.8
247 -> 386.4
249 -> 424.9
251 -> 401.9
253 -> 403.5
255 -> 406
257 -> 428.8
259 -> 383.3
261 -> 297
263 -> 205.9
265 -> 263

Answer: 391.4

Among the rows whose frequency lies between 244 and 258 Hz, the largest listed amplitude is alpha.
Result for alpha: 428.8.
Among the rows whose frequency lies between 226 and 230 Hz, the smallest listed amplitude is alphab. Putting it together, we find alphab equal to 350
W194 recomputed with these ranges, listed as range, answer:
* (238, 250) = 288.4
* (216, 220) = 410.9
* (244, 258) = 386.4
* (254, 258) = 406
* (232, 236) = 272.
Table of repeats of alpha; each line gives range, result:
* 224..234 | 420.2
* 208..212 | 435.4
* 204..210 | 412.1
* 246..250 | 424.9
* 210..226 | 452.2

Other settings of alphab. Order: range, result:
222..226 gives 418.3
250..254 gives 401.9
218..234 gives 299.9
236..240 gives 257.2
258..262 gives 297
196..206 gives 409.3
